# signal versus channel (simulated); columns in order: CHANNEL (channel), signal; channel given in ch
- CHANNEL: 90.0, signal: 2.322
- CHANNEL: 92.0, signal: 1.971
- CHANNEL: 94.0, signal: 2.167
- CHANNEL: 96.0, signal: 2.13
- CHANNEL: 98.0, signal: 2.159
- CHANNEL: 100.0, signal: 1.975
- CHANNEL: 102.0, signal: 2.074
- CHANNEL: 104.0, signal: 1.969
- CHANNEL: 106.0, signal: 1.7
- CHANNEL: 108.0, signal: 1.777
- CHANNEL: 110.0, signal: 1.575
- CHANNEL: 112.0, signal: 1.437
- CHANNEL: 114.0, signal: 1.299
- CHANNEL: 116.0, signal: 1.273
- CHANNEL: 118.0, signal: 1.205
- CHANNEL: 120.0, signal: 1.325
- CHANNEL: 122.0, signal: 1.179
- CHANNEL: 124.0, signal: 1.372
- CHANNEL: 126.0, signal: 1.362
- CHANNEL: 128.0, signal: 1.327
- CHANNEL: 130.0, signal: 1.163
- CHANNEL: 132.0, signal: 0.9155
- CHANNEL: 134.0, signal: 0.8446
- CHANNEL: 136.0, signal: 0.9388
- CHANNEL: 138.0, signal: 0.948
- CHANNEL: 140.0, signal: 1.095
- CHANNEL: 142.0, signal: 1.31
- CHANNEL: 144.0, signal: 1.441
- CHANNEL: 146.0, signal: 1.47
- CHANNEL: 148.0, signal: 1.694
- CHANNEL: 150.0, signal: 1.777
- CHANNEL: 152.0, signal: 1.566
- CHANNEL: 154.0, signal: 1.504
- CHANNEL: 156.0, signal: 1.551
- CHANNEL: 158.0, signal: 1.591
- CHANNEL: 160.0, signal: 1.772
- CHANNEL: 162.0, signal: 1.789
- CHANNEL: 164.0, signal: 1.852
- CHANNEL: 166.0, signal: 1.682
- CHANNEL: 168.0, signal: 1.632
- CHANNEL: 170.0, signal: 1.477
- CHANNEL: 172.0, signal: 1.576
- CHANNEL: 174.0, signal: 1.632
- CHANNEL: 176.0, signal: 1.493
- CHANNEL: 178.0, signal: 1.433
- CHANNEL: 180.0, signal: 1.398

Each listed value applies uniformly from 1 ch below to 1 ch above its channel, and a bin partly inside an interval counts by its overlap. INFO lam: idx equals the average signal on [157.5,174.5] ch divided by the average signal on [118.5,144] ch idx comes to 1.4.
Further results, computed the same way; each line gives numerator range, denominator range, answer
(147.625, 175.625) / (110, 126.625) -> 1.25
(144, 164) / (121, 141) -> 1.47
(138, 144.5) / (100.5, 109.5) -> 0.65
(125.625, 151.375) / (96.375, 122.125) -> 0.77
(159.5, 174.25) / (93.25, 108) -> 0.84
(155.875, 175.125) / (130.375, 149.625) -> 1.38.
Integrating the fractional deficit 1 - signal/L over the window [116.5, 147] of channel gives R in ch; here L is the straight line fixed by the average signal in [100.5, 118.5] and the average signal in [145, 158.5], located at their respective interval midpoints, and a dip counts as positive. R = 7.8 ch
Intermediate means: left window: 1.61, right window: 1.59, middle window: 1.19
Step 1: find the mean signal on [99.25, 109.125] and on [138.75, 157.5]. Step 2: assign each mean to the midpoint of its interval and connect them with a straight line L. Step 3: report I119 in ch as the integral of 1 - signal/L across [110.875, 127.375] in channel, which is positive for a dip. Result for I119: 4.18 ch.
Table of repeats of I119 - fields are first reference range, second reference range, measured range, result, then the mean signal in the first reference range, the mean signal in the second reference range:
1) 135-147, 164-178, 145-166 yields -4.1 ch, 1.2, 1.59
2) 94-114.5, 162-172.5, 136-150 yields 3.2 ch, 1.84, 1.66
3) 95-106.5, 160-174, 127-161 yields 8.3 ch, 2.01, 1.67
